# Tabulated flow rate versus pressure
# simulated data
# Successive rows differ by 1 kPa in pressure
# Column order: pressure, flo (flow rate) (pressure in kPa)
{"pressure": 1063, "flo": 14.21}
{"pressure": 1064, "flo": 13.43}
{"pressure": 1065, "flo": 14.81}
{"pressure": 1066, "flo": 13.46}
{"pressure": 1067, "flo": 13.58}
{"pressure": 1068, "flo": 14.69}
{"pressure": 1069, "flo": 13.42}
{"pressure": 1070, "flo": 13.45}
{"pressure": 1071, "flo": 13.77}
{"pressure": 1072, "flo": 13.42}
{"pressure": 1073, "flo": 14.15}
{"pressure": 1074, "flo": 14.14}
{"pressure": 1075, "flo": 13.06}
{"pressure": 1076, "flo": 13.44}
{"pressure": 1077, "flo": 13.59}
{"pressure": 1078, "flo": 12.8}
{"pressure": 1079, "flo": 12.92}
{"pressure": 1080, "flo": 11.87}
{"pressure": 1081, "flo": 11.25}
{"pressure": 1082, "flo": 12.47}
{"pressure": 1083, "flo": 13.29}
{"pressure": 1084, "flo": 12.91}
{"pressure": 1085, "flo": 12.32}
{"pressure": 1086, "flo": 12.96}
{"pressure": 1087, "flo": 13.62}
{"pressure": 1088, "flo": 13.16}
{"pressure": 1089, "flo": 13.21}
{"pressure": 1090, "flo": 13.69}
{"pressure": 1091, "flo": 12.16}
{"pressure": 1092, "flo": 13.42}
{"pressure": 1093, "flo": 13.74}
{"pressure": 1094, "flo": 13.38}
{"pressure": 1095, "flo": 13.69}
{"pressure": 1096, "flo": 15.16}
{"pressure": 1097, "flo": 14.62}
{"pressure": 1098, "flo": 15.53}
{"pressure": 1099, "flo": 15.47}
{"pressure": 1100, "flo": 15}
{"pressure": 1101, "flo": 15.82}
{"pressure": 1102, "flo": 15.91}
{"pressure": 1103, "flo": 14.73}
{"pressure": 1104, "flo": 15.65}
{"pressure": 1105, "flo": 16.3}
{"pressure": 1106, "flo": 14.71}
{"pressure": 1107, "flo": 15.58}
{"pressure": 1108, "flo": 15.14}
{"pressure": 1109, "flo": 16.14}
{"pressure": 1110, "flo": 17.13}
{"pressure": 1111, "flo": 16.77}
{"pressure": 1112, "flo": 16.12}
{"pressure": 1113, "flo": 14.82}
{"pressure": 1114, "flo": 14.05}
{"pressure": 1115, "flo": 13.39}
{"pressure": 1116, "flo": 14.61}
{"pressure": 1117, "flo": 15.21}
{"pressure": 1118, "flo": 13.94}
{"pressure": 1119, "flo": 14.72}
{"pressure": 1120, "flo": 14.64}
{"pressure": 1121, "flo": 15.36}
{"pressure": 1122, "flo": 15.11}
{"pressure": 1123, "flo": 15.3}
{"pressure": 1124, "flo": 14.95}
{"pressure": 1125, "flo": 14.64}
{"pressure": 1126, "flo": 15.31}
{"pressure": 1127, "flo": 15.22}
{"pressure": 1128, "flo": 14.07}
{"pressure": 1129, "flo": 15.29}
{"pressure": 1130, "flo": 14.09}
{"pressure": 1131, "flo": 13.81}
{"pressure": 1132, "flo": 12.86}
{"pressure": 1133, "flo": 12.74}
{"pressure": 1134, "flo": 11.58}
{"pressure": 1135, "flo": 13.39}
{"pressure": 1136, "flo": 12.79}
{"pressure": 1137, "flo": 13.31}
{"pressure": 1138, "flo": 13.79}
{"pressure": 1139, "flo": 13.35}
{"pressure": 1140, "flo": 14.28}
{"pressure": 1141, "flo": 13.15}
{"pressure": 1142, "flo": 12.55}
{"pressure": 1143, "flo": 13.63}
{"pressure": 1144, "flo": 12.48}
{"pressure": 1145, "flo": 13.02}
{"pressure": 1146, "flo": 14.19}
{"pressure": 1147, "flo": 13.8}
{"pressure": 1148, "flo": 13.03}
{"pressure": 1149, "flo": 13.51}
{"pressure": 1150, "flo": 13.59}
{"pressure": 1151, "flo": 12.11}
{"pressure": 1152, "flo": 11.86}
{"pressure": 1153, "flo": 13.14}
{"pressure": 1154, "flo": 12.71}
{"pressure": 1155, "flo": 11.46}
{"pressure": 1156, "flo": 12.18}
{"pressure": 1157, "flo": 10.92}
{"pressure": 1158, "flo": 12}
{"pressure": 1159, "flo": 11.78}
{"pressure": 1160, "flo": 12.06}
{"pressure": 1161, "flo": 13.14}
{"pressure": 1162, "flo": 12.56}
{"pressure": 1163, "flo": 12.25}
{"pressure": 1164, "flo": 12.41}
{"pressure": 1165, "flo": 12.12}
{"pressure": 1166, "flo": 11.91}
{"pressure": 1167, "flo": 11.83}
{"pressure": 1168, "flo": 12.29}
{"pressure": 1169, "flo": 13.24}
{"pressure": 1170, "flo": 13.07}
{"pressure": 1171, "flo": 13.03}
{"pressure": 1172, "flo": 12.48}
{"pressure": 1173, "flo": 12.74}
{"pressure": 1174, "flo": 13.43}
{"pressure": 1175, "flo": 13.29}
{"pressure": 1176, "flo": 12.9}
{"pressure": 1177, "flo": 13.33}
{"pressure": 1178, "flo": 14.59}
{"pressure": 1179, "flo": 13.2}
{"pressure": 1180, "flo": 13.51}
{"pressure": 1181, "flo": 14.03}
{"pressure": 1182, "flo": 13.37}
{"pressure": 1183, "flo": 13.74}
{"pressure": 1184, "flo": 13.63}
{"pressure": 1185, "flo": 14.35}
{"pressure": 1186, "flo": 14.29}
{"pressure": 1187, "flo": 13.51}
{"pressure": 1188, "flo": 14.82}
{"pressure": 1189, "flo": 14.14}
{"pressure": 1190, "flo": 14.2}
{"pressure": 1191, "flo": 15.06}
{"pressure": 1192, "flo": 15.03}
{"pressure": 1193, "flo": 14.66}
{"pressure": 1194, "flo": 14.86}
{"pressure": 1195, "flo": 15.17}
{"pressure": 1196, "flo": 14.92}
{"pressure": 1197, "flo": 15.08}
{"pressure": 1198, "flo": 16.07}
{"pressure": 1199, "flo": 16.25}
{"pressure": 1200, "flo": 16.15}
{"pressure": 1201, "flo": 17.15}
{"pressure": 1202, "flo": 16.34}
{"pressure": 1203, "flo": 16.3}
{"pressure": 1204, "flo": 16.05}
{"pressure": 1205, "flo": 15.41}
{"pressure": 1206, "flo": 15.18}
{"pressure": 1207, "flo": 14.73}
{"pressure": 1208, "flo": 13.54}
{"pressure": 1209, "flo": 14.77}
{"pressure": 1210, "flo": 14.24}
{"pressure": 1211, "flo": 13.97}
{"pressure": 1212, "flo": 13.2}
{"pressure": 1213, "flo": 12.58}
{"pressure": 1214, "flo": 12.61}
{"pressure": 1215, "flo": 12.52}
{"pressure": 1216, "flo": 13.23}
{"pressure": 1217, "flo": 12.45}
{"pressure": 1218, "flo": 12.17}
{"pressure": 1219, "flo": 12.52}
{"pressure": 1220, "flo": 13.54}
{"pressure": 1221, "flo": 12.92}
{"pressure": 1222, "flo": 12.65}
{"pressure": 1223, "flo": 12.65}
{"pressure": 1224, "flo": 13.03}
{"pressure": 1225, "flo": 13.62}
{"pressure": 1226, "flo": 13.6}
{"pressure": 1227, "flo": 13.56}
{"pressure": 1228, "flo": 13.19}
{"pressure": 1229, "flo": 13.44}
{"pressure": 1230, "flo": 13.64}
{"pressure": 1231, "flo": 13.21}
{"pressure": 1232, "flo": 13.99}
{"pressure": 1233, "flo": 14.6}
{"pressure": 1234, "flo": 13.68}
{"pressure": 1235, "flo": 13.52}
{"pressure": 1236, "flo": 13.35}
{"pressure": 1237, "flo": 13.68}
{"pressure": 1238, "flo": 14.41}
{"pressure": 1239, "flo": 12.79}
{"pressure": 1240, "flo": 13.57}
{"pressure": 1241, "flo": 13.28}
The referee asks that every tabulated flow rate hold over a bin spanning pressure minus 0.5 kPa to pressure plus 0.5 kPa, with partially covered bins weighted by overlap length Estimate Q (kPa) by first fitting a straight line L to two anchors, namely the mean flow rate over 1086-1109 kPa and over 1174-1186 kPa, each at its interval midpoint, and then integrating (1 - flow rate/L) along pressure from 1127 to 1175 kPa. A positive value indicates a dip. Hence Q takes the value 3.6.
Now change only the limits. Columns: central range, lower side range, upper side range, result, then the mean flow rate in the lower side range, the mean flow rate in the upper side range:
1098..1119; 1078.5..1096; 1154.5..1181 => -3.9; 13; 12.6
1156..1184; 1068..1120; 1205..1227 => 1.8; 14.2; 13.4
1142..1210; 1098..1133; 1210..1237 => 1.5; 15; 13.2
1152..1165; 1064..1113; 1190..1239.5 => 1.8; 14.1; 14.1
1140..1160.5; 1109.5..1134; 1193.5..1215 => 2.9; 14.7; 14.9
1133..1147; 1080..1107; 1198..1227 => 0.8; 14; 14.1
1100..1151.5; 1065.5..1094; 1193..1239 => -3.3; 13.2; 14.1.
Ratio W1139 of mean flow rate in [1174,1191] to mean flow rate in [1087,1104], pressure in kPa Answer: 0.97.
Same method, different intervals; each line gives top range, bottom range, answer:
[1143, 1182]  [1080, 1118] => 0.89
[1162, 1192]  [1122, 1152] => 0.98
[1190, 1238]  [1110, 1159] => 1.03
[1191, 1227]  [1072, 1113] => 1.01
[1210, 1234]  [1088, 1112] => 0.89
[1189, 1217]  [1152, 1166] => 1.21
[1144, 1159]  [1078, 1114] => 0.89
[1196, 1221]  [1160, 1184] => 1.11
